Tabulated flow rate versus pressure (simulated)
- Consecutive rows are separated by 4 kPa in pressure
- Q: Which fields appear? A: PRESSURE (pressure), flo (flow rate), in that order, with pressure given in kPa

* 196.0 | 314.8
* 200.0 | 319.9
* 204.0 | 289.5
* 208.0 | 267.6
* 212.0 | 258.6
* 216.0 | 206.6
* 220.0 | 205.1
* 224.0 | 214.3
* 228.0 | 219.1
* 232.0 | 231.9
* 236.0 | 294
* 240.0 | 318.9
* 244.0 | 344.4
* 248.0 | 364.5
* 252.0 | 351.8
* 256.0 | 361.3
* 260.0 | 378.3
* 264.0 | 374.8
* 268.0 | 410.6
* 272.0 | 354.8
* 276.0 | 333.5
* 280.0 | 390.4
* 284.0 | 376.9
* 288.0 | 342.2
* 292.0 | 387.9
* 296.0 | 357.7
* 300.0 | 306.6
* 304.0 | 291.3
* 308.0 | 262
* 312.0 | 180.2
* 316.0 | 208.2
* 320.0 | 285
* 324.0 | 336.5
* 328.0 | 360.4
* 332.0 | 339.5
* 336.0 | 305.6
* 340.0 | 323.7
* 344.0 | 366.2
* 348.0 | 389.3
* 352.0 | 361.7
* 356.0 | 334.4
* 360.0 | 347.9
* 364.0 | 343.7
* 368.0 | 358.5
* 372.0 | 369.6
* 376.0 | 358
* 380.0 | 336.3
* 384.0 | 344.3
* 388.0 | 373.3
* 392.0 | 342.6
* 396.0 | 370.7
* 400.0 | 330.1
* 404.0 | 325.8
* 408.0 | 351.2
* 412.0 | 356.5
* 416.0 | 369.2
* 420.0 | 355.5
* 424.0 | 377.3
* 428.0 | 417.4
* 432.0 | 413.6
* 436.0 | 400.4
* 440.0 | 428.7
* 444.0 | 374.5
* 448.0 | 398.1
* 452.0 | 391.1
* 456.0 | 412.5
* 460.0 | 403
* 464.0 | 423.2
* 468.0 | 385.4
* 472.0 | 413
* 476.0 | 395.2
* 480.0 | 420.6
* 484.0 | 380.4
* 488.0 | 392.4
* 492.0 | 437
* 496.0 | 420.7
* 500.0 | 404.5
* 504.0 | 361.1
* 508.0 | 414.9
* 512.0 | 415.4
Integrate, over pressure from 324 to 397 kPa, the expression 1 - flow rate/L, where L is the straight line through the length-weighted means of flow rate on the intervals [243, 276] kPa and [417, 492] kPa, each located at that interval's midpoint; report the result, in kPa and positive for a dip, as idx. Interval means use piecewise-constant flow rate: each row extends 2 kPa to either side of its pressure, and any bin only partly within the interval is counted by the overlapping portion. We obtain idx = 6.24 kPa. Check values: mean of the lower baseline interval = 366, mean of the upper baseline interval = 400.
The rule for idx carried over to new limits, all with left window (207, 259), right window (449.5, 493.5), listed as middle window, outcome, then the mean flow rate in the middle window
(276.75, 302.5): -3.88 kPa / 358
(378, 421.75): 2.04 kPa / 350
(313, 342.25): 2.34 kPa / 305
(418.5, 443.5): -0.94 kPa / 398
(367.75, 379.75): -0.16 kPa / 359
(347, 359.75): -0.52 kPa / 358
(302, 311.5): 1.73 kPa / 261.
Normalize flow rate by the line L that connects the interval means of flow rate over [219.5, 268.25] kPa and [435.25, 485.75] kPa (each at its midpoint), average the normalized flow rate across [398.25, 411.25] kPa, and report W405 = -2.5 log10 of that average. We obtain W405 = 0.13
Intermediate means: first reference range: 313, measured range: 338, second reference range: 402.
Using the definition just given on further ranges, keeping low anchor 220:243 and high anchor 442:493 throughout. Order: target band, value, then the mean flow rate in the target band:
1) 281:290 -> -0.25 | 363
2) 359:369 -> -0.04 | 349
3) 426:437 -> -0.09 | 411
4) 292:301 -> -0.18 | 347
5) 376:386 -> 0.01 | 344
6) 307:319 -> 0.36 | 219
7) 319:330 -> -0.06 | 331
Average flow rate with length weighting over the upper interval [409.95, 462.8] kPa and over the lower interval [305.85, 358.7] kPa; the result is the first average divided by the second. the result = 1.26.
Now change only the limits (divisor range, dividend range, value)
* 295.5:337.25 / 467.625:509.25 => 1.38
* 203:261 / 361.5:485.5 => 1.32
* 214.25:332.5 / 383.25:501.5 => 1.24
